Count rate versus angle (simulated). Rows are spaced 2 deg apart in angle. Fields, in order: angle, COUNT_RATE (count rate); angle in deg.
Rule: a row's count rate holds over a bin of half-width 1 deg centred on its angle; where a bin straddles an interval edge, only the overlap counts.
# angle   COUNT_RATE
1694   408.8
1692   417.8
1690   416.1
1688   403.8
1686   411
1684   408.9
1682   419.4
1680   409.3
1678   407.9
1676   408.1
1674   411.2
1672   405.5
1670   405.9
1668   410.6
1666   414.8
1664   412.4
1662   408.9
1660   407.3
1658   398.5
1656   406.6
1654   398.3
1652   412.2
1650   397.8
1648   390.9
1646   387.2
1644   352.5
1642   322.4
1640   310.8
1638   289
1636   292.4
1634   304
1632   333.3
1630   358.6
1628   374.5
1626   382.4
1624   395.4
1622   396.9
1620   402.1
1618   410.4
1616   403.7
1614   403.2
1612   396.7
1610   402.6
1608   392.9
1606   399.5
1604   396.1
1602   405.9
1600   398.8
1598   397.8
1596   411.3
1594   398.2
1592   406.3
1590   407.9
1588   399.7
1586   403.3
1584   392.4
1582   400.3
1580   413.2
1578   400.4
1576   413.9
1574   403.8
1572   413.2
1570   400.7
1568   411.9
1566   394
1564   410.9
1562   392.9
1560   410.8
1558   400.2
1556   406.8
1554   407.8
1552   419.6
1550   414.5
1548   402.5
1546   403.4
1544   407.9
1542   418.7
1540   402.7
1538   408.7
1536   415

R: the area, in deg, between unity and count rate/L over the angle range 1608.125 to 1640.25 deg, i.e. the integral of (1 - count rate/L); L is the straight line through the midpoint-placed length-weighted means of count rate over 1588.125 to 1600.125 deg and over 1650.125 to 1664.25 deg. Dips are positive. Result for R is 2.9 deg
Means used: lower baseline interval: 403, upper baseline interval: 405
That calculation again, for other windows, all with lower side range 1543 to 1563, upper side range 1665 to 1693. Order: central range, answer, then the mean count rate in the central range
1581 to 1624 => 0.75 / 401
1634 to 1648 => 2.76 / 329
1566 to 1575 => 0.03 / 406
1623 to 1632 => 0.80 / 373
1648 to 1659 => 0.22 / 402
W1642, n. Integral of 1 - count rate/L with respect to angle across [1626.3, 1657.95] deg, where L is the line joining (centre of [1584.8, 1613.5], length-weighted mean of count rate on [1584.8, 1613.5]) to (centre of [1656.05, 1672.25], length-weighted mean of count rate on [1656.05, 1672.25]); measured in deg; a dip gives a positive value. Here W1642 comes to 3.78 deg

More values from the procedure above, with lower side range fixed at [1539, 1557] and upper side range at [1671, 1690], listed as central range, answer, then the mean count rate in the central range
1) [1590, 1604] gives 0.2 deg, 403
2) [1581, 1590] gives 0.2 deg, 400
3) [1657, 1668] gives 0.0 deg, 409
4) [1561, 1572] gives 0.2 deg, 403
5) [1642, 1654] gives 0.8 deg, 383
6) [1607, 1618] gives 0.2 deg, 401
